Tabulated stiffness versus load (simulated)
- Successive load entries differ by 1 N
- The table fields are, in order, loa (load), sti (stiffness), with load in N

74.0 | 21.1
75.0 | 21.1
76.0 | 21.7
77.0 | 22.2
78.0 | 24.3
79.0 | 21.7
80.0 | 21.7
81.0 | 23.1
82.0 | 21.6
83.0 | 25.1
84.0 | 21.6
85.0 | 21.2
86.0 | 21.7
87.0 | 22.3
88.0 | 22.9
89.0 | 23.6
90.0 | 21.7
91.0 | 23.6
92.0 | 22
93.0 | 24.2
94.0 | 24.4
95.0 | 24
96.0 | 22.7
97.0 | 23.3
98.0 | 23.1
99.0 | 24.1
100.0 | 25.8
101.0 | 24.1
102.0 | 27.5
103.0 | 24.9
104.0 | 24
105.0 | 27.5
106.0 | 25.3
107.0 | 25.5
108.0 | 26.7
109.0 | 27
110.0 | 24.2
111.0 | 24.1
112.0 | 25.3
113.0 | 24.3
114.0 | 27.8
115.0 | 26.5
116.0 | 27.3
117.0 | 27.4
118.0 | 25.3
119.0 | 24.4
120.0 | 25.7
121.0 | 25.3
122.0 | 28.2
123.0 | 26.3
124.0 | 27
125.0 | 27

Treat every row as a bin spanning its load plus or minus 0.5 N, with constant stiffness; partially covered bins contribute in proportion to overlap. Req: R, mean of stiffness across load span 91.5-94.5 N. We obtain 23.5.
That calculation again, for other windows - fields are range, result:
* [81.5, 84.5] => 22.8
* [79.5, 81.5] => 22.4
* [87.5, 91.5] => 22.9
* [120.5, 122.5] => 26.8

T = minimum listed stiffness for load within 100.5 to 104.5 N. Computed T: 24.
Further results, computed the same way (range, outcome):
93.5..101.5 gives 22.7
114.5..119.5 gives 24.4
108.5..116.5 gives 24.1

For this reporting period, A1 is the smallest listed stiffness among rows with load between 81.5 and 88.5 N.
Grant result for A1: 21.2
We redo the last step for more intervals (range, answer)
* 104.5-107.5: 25.3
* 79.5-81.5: 21.7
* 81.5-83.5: 21.6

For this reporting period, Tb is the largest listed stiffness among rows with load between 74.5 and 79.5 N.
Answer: 24.3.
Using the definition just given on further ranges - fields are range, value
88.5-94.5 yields 24.4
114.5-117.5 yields 27.4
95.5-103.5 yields 27.5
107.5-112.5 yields 27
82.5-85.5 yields 25.1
